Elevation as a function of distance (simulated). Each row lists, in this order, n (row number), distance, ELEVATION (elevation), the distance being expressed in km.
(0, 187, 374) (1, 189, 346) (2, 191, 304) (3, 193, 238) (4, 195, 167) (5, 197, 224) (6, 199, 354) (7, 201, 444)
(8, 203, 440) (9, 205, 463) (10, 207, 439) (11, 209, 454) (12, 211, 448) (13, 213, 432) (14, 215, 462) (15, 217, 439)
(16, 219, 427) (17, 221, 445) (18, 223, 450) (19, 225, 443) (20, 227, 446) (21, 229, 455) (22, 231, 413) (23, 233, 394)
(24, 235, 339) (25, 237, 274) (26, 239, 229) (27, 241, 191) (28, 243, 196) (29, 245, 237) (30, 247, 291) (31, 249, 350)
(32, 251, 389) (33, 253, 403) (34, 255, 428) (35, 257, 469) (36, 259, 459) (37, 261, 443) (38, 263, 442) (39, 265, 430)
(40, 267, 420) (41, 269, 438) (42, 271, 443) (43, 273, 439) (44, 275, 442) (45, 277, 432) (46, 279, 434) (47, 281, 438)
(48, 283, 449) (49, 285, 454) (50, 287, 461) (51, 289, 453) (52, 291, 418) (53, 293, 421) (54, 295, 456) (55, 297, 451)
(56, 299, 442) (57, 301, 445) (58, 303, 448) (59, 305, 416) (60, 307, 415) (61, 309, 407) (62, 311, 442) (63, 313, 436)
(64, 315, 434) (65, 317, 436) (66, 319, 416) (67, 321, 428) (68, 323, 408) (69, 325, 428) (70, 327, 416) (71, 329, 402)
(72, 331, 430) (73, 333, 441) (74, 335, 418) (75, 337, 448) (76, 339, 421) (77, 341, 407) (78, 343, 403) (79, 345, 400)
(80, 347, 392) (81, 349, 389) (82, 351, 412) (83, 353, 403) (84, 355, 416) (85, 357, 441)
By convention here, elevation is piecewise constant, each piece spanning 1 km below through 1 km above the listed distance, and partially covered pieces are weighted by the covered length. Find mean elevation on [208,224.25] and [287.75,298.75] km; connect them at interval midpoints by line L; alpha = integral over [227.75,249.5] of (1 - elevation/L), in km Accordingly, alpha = 6.7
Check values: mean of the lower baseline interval 445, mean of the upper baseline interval 440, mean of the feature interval 307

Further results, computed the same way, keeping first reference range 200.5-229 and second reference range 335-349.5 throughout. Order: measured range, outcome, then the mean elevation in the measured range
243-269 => 2.6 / 391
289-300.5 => -0.4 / 439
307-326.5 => -0.4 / 425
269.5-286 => -0.5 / 441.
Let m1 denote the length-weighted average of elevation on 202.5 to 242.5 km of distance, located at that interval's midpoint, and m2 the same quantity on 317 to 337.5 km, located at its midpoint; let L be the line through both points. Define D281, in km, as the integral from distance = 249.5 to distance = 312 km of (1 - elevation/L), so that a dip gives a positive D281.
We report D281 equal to -3.3 km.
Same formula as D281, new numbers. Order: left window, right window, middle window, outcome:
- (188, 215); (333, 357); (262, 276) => -1.7 km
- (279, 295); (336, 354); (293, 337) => -0.4 km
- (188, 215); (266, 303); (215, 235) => -2.2 km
